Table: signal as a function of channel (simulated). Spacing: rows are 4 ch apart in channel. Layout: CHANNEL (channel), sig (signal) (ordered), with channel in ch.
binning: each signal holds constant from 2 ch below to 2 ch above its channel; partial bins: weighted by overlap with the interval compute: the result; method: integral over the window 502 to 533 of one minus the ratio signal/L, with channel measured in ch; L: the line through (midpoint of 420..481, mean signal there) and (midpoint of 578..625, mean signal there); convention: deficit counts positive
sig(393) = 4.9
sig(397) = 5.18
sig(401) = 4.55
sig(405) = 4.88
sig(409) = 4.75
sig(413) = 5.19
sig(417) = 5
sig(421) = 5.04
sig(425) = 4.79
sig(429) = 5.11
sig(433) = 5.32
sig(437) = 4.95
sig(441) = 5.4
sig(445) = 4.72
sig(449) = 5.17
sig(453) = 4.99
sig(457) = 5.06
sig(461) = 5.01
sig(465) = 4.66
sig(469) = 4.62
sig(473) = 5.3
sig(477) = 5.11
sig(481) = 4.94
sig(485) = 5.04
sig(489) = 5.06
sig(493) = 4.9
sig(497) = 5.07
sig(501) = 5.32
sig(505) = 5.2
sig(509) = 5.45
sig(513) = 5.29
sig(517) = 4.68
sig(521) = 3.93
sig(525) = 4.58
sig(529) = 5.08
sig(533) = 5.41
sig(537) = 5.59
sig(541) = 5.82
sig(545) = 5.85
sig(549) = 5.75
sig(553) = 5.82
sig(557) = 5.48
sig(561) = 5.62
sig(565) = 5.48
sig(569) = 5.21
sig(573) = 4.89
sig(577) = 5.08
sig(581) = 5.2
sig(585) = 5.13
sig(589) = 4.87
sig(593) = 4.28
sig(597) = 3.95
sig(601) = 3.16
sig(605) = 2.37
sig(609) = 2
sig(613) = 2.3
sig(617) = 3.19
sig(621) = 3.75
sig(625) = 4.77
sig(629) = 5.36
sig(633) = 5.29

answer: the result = -3.4 ch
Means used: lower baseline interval 5.01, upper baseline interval 3.73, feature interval 4.93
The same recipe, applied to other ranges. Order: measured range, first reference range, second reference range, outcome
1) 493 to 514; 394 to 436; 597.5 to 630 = -4.9 ch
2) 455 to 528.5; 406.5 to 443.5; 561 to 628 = -4.0 ch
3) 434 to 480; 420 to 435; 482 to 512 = 0.9 ch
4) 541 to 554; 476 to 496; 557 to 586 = -1.6 ch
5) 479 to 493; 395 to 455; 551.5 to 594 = 0.2 ch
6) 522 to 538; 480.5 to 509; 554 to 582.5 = 0.4 ch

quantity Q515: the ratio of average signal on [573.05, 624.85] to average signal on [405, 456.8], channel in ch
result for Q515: 0.77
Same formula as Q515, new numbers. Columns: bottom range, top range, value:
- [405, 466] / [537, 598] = 1.05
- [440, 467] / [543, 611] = 0.95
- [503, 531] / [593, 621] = 0.61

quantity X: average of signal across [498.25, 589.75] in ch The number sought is 5.25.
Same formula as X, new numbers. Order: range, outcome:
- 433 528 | 4.98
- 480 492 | 5.01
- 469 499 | 5.03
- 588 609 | 3.51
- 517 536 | 4.79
